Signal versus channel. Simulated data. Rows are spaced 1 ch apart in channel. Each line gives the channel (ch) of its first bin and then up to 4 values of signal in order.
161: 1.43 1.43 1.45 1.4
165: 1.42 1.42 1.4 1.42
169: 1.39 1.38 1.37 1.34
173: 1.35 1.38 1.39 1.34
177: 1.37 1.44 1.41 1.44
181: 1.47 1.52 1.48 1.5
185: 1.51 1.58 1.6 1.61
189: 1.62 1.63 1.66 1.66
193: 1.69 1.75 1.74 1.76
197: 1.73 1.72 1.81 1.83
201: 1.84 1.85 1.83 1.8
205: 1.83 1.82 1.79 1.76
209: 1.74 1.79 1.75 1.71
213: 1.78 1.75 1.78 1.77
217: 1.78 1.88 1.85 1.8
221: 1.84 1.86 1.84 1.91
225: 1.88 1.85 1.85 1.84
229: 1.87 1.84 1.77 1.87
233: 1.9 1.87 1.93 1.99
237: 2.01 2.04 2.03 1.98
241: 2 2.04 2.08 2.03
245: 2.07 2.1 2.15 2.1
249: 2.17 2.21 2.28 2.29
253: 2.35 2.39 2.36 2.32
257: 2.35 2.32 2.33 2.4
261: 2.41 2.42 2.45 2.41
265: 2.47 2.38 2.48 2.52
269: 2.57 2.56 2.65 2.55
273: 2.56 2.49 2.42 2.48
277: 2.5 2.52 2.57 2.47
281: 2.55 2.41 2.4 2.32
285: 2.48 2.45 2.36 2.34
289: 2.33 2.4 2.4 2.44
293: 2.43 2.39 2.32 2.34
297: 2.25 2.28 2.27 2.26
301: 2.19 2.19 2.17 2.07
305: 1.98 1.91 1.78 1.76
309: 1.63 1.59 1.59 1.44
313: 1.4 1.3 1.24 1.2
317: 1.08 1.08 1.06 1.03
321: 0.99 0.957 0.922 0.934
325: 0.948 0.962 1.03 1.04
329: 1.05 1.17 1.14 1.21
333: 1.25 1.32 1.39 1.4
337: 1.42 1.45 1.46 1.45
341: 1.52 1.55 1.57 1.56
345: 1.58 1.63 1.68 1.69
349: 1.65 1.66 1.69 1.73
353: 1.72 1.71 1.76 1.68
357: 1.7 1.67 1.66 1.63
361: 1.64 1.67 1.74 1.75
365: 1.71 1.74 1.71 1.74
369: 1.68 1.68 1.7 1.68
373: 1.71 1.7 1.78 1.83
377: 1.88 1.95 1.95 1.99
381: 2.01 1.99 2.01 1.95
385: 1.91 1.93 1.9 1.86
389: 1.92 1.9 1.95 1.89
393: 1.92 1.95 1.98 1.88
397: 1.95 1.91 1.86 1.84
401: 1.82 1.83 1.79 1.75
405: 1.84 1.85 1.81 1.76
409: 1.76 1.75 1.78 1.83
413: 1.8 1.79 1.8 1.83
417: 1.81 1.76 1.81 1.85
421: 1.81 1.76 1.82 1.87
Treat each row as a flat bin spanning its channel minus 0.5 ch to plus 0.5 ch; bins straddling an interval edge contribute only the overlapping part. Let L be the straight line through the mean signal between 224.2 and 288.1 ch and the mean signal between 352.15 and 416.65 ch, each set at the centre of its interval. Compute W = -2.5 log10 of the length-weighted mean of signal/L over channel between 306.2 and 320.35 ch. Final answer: 0.43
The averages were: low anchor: 2.25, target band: 1.39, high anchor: 1.81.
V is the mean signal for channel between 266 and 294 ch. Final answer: 2.47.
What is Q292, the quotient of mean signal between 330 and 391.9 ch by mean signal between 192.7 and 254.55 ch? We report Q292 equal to 0.88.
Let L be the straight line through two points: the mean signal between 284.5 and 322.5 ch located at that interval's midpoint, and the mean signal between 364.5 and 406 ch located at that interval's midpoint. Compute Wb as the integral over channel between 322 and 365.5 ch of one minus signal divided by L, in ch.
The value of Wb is 9.4 ch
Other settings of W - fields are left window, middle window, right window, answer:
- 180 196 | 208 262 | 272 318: -0.095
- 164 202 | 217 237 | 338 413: -0.171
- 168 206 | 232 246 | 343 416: -0.213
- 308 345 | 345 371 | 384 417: -0.117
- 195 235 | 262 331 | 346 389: -0.102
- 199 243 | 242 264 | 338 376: -0.243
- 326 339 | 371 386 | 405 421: -0.201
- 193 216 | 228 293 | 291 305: -0.102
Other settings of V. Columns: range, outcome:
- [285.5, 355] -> 1.64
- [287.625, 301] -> 2.34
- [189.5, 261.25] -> 1.94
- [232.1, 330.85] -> 2.03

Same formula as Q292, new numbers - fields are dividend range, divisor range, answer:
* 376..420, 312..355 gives 1.40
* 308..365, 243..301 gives 0.60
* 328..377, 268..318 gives 0.73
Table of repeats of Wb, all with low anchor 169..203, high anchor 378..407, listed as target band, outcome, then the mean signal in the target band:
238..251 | -3.3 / 2.09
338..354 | 1.9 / 1.61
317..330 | 5.7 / 1.01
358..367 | 0.8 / 1.69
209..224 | -1.7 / 1.8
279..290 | -4.4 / 2.42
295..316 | -1.4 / 1.88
